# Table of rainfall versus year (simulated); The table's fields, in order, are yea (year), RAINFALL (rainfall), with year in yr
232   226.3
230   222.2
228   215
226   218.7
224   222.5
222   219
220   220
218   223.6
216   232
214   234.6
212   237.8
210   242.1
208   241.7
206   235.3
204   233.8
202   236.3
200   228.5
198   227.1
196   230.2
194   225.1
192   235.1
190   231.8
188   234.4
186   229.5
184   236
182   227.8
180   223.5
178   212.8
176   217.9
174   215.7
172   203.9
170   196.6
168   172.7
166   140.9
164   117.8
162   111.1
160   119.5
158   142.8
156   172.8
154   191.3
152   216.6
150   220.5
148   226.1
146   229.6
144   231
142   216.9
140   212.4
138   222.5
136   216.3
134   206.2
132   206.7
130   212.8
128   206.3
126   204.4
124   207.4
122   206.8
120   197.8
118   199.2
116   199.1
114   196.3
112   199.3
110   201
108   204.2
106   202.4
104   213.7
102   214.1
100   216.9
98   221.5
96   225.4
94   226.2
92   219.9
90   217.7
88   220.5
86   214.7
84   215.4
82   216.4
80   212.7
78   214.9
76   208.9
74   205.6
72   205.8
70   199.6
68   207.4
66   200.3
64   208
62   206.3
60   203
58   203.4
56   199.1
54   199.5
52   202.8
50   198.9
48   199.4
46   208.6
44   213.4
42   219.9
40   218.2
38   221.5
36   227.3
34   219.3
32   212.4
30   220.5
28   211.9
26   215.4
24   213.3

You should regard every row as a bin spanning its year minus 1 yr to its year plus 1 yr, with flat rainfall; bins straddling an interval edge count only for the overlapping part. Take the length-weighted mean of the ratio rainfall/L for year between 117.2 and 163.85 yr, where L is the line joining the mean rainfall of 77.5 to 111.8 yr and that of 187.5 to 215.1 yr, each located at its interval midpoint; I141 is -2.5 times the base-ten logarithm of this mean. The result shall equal 0.13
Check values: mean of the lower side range 215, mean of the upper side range 234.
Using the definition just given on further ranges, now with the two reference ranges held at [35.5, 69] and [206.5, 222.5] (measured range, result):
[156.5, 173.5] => 0.415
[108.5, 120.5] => 0.094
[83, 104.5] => -0.025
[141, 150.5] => -0.016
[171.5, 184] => 0.036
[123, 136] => 0.057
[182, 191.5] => -0.022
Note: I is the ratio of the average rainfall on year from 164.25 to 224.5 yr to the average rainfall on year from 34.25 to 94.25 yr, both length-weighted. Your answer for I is 1.05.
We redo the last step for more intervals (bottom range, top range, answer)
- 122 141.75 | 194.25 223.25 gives 1.10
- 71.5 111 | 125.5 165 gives 0.91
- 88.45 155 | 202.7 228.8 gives 1.08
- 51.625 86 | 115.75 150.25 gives 1.03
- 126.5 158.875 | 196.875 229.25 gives 1.10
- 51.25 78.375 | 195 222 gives 1.14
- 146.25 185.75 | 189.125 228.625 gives 1.21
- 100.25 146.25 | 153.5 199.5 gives 0.94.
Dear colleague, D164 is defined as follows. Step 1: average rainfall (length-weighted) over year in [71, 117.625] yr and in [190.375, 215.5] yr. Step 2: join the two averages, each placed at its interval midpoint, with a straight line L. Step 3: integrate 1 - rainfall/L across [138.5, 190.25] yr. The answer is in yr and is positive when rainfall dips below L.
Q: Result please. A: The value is 6.4 yr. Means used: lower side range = 212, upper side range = 234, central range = 198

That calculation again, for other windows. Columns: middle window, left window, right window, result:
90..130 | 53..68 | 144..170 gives -4.3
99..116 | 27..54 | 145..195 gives 0.0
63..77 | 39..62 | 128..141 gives 0.2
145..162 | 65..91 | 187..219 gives 2.9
